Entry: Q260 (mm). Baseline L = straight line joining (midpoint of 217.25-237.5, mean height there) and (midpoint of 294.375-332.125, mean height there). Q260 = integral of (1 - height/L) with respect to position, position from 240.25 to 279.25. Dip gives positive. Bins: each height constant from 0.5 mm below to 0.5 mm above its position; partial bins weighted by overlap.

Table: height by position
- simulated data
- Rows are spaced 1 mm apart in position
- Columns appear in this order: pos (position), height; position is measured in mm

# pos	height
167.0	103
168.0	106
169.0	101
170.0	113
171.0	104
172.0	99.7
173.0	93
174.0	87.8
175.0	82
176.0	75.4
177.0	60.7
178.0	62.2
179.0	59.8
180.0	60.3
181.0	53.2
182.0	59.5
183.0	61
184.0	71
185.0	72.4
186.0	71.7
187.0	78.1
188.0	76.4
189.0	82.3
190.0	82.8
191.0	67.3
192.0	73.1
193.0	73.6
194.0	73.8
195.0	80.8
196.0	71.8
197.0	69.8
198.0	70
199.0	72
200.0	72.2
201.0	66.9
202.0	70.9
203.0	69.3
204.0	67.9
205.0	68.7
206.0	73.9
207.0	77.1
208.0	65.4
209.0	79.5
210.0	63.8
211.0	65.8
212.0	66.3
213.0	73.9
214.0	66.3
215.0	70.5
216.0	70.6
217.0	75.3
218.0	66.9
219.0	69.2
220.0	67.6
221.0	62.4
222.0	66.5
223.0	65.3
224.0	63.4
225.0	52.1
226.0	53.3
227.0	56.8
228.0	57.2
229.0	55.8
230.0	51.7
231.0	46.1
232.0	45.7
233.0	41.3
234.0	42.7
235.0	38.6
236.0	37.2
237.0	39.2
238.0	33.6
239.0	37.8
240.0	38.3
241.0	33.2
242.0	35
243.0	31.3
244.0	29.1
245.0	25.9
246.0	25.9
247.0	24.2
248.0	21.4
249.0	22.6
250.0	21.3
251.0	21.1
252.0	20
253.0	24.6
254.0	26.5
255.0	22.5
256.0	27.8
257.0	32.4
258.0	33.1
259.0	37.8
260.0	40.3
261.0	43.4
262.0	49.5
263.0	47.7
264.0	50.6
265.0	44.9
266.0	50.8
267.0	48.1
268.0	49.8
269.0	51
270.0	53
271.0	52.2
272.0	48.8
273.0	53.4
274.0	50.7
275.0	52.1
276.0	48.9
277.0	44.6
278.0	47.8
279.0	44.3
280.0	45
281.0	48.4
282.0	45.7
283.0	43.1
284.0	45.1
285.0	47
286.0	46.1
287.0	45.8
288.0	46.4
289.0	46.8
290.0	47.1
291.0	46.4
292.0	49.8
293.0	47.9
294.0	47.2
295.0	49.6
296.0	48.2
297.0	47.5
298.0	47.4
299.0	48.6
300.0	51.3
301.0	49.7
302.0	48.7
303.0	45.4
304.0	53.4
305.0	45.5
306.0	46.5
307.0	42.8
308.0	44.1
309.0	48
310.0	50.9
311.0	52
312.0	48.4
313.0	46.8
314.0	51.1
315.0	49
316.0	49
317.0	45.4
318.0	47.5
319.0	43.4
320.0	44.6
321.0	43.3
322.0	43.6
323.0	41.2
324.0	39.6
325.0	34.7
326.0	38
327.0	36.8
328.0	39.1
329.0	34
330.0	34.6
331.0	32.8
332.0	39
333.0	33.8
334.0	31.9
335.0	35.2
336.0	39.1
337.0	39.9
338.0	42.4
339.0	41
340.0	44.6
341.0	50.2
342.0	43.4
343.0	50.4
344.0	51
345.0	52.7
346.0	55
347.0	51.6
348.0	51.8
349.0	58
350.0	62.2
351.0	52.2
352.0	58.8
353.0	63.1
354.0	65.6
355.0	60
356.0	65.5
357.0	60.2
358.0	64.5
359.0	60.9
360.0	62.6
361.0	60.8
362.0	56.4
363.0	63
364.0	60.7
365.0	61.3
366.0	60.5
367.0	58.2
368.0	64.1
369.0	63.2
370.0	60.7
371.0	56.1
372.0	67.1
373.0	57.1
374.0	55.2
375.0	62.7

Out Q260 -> 9.5 mm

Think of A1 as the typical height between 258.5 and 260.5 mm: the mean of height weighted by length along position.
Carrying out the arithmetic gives 39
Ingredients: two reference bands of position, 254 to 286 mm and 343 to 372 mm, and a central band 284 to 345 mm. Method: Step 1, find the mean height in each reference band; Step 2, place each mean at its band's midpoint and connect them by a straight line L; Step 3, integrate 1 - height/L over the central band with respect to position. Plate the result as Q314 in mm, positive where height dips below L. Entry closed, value 8.5 mm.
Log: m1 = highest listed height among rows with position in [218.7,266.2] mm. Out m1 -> 69.2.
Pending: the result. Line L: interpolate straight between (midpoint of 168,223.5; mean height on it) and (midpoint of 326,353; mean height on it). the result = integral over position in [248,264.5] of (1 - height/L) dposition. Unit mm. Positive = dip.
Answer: 7.80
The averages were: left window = 73.4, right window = 44.9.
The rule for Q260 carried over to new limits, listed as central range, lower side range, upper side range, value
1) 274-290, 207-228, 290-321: 1.8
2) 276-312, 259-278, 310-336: -1.7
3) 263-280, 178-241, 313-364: 2.1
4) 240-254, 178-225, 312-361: 8.1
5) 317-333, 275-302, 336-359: 3.7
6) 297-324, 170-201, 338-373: 6.5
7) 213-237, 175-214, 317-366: 3.1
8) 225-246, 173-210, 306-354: 7.3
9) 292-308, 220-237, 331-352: 0.2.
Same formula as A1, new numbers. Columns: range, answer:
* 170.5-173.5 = 98.9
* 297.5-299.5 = 48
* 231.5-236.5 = 41.1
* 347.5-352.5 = 56.6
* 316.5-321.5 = 44.8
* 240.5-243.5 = 33.2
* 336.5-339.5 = 41.1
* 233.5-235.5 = 40.7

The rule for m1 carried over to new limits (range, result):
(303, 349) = 58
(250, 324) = 53.4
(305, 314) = 52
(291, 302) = 51.3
